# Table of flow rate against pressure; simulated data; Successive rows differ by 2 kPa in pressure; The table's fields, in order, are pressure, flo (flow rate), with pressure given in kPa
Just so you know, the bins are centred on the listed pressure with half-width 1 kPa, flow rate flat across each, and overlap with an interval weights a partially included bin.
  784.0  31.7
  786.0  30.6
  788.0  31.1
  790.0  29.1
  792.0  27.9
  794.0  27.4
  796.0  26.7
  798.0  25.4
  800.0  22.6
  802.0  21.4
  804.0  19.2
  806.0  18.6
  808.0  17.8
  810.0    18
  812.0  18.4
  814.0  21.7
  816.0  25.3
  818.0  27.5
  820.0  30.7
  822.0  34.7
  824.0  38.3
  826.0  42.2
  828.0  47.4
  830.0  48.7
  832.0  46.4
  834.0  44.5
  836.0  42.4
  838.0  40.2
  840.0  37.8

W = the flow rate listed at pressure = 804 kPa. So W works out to 19.2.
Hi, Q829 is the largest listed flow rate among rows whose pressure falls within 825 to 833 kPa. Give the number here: 48.7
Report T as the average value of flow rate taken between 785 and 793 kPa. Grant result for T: 29.7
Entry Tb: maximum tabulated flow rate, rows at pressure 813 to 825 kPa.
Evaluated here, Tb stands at 38.3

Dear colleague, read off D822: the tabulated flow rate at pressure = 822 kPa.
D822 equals 34.7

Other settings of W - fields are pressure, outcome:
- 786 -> 30.6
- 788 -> 31.1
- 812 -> 18.4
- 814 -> 21.7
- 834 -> 44.5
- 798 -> 25.4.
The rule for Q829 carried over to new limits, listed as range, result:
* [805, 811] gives 18.6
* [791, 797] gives 27.9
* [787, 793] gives 31.1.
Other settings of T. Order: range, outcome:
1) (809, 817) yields 20.8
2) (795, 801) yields 24.9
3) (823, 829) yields 42.6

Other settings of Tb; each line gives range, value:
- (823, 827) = 42.2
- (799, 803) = 22.6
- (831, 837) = 46.4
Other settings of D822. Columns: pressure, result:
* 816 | 25.3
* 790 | 29.1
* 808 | 17.8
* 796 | 26.7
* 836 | 42.4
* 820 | 30.7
